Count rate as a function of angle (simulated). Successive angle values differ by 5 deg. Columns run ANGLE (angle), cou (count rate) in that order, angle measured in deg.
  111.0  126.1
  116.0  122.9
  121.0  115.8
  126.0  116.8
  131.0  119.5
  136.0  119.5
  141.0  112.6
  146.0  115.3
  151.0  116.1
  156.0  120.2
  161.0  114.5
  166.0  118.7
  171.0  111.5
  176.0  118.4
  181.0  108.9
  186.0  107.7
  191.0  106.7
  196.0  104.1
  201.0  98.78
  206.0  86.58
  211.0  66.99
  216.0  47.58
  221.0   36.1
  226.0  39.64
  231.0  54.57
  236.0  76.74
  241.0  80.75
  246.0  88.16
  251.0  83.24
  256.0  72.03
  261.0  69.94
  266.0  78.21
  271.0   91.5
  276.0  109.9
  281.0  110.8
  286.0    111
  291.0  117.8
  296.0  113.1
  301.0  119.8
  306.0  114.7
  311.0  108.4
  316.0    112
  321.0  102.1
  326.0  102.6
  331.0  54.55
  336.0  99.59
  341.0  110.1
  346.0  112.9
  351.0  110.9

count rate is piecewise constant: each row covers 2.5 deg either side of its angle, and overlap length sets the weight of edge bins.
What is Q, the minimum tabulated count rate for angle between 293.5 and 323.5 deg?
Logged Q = 102.1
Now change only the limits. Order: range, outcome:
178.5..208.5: 86.58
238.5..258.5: 72.03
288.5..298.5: 113.1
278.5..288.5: 110.8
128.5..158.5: 112.6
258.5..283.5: 69.94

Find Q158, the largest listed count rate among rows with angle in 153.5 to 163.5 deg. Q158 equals 120.2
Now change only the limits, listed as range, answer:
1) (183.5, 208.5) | 107.7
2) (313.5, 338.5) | 112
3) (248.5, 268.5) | 83.24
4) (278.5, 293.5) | 117.8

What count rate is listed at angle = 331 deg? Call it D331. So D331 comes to 54.55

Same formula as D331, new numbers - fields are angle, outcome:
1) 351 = 110.9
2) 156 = 120.2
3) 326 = 102.6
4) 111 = 126.1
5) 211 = 66.99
